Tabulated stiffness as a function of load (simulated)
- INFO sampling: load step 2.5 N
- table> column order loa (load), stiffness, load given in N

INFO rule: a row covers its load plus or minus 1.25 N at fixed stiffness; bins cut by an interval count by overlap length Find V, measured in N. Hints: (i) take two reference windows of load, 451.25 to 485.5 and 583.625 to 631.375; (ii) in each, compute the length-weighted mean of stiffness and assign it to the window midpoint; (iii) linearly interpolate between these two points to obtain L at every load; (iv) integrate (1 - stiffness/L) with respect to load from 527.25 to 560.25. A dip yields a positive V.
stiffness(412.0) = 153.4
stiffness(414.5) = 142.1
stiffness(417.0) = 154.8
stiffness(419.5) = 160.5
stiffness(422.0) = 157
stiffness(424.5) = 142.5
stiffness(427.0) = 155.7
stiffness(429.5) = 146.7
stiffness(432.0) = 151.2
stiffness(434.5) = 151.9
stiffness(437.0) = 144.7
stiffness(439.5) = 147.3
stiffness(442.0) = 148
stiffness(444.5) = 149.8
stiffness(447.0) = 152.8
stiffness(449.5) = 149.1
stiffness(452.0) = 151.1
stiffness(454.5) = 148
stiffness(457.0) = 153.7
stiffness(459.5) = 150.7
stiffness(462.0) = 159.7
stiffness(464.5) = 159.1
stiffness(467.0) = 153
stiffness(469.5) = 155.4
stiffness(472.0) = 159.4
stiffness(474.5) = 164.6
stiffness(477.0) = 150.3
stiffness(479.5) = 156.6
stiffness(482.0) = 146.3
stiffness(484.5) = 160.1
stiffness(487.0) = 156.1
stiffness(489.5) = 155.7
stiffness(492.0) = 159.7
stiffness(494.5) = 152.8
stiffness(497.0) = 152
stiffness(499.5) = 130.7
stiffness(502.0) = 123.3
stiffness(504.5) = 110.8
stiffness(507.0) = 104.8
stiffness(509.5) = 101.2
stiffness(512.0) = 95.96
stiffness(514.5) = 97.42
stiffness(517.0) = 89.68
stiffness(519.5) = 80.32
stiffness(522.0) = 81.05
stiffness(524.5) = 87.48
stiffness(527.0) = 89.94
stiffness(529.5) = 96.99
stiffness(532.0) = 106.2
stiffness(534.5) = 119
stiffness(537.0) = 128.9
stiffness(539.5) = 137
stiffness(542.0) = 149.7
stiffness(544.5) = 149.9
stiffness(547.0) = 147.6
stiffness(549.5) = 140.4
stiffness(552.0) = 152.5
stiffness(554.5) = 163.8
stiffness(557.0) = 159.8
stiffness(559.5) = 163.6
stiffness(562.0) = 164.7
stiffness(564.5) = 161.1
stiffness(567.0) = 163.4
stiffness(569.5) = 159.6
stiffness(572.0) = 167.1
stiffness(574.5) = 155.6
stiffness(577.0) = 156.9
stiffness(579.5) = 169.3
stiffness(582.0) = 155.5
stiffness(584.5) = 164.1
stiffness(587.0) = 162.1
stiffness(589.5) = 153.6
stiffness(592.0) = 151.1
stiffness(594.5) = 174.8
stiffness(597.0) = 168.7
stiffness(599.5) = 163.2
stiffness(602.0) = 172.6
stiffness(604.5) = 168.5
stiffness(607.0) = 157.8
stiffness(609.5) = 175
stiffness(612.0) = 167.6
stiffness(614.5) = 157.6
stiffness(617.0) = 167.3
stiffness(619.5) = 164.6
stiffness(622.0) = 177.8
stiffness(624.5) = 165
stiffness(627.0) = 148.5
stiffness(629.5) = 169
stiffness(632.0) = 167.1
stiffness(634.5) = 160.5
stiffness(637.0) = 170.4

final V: 4.6 N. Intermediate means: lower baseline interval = 155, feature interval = 138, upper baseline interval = 165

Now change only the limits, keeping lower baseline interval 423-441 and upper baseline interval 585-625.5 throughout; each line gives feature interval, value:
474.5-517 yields 5.62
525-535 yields 3.64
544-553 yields 0.71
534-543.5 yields 1.42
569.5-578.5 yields 0.13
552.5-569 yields -0.10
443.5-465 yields -0.23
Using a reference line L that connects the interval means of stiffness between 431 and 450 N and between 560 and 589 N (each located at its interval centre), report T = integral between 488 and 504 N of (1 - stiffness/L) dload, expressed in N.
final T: 1.05 N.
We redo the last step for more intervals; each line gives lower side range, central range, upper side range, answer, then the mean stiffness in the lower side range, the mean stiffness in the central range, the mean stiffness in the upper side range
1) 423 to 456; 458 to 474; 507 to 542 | -2.6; 149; 157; 103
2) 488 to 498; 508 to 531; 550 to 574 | 9.6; 155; 91.4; 161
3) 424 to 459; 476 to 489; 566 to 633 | -0.1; 150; 154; 164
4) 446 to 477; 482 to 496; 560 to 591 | 0.0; 155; 156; 161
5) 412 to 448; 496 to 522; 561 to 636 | 8.2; 150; 107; 164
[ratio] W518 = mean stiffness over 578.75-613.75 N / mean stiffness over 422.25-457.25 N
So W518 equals 1.10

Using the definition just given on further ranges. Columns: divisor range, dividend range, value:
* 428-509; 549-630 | 1.10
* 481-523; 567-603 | 1.31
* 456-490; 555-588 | 1.04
